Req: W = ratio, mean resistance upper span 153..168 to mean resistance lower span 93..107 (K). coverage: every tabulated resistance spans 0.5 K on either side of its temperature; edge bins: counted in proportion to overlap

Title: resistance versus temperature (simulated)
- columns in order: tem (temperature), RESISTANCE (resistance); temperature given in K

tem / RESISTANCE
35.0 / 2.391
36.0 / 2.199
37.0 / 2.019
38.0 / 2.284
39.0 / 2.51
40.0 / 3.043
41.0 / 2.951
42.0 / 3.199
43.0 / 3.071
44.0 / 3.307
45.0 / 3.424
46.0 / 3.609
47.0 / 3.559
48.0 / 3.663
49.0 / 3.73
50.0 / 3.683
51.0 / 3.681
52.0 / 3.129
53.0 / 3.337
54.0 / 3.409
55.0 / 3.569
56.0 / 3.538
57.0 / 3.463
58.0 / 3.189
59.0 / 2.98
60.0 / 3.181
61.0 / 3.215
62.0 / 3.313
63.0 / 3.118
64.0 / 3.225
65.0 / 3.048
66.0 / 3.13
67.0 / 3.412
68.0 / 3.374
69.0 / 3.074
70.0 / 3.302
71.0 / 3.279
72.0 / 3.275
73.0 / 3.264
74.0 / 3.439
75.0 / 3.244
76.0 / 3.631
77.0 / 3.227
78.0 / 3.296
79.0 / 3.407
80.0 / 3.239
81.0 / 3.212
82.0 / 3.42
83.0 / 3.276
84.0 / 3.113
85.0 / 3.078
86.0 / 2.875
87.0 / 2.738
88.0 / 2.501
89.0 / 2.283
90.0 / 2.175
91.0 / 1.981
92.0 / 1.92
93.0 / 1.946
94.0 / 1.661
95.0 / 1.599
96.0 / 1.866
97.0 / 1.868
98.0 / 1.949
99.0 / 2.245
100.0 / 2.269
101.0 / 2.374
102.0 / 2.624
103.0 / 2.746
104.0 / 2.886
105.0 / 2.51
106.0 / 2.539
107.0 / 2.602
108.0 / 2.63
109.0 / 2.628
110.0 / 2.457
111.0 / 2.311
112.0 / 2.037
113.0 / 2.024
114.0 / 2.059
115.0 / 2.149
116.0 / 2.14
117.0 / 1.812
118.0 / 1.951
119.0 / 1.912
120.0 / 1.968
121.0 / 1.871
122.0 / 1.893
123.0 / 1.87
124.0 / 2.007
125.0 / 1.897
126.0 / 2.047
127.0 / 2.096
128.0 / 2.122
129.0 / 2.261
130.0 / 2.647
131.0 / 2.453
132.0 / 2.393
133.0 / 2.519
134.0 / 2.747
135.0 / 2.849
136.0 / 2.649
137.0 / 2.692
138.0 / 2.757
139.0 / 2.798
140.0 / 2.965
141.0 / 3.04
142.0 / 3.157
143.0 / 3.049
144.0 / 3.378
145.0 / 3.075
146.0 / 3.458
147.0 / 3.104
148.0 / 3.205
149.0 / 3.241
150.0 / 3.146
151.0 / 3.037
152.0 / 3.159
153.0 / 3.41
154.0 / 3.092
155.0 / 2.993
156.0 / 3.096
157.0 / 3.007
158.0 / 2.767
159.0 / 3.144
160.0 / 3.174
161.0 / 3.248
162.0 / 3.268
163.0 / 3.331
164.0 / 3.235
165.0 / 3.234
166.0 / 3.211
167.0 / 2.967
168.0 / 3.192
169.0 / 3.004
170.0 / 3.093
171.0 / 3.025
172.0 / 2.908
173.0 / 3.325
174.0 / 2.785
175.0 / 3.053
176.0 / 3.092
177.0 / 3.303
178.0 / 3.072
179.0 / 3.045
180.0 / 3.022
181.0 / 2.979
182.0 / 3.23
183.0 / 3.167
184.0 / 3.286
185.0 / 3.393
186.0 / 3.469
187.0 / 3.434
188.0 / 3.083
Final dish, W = 1.4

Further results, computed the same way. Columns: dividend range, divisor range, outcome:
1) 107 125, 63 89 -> 0.66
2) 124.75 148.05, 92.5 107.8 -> 1.21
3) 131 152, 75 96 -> 1.09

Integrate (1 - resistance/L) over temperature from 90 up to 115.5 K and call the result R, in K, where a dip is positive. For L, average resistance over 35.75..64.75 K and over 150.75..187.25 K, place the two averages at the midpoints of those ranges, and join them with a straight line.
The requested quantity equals 7.55 K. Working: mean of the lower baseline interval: 3.2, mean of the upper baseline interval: 3.14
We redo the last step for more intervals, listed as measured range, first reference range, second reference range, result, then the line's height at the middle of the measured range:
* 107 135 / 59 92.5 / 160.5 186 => 8.14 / 3.1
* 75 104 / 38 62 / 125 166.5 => 5.00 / 3.14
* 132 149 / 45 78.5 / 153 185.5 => 1.21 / 3.18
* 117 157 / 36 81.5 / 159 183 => 6.28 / 3.16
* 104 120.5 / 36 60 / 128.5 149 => 3.99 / 2.97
